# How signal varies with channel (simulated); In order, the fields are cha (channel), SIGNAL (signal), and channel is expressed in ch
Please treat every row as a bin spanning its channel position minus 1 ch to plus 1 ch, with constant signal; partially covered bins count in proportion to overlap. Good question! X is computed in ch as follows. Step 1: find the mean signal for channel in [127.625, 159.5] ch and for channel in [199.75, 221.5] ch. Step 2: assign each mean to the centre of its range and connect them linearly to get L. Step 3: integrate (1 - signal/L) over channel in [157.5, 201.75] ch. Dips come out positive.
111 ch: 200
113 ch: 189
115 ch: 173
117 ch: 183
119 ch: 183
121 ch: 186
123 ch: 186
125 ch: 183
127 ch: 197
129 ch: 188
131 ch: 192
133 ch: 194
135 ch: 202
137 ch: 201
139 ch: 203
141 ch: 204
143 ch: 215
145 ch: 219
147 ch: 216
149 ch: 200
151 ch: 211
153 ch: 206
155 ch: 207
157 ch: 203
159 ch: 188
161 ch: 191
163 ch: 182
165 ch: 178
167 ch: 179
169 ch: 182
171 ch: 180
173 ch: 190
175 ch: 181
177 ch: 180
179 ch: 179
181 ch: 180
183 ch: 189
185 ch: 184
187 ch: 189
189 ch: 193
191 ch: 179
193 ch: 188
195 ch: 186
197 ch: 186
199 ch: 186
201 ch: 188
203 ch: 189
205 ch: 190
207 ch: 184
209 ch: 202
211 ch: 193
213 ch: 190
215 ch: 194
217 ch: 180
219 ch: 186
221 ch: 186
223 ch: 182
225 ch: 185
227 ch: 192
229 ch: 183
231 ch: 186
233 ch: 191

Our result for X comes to 2.5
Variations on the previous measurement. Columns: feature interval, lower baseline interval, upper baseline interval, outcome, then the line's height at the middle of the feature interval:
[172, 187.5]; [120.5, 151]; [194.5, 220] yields 0.7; 193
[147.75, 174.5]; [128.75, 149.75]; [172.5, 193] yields 0.3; 194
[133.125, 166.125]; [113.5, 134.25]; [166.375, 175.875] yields -3.0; 184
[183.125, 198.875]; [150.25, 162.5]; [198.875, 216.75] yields 0.6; 194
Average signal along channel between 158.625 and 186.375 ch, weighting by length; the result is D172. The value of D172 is 183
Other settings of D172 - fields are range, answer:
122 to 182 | 194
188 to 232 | 188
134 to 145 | 206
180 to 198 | 186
